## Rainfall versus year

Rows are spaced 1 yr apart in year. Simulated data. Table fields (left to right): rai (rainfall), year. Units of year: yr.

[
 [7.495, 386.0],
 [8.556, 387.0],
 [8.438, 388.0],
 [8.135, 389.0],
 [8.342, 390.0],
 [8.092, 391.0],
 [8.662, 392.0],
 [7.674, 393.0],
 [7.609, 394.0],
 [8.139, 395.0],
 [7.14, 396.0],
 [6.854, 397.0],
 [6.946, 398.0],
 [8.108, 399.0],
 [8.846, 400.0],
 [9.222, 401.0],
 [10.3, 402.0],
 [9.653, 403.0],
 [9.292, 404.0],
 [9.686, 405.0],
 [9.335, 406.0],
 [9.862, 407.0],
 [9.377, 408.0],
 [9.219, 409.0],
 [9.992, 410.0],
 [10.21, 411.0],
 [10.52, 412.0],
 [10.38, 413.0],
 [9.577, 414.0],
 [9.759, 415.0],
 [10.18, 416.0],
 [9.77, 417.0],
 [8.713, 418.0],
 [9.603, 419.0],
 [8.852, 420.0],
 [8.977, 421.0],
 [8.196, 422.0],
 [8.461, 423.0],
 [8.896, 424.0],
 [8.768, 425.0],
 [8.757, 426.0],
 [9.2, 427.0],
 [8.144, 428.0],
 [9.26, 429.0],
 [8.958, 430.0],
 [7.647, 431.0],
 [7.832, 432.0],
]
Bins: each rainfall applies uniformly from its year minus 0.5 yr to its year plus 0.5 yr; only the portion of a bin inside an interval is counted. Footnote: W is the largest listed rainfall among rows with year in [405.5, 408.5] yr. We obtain 9.862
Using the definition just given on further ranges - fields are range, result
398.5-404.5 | 10.3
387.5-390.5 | 8.438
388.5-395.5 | 8.662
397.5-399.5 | 8.108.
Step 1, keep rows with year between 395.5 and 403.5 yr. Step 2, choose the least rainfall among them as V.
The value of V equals 6.854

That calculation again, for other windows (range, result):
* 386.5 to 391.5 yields 8.092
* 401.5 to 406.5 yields 9.292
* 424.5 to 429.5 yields 8.144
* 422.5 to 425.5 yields 8.461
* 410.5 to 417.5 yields 9.577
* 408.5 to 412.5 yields 9.219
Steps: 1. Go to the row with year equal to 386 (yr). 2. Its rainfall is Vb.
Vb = 7.495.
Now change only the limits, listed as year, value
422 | 8.196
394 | 7.609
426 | 8.757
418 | 8.713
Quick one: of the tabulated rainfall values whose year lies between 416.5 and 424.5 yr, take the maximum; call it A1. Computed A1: 9.77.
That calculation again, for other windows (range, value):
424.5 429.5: 9.26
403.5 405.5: 9.686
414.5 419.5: 10.18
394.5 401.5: 9.222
